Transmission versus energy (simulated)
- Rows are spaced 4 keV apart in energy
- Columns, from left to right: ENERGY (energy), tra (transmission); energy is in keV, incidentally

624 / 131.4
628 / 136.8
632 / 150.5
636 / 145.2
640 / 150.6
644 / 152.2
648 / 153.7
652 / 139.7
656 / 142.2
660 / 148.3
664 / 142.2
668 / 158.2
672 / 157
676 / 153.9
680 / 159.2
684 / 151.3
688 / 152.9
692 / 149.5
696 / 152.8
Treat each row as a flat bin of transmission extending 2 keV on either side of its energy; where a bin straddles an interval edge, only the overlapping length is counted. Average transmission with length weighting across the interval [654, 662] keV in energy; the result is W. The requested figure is 145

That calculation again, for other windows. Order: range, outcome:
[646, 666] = 145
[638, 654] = 149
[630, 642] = 149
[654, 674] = 150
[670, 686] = 155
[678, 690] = 154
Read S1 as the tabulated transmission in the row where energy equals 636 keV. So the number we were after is 145.2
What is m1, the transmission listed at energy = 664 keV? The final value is 142.2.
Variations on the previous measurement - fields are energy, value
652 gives 139.7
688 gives 152.9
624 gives 131.4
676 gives 153.9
